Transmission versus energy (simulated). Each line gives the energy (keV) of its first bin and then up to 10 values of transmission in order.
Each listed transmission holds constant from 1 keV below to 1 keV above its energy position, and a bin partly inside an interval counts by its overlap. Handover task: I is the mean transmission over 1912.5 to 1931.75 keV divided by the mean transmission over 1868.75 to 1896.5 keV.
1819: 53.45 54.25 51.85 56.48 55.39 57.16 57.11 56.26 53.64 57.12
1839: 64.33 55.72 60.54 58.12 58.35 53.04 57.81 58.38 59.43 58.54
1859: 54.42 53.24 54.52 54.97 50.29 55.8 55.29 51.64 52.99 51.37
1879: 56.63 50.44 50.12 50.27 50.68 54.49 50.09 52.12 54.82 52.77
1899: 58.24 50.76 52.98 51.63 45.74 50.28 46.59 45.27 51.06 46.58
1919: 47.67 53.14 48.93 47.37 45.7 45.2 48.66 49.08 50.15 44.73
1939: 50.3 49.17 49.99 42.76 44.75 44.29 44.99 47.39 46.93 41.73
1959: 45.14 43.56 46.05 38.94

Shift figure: 0.91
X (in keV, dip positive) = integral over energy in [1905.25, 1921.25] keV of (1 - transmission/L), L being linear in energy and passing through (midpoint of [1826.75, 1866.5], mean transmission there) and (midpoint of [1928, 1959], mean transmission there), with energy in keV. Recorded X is 0.5 keV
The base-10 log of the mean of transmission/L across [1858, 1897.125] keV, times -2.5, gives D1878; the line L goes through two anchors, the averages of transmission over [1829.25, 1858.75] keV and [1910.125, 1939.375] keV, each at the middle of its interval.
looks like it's 0.02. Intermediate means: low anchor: 57.6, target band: 52.8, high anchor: 48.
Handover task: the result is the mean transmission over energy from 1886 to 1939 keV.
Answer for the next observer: 49.8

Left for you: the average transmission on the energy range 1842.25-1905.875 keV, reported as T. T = 54.2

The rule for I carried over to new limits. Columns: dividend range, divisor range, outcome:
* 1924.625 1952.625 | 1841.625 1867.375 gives 0.83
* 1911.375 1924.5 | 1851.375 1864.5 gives 0.86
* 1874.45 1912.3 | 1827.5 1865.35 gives 0.91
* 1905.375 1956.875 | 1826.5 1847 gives 0.82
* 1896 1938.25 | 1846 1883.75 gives 0.90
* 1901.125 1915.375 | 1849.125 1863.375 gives 0.87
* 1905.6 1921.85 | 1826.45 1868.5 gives 0.85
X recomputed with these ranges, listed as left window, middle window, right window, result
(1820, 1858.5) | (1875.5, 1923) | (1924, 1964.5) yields -0.1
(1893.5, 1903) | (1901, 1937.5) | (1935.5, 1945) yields 1.8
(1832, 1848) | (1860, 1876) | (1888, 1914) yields 0.4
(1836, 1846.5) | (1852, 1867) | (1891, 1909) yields 0.3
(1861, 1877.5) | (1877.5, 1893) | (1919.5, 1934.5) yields 0.1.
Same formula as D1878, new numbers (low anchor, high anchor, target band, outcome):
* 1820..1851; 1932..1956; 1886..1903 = -0.03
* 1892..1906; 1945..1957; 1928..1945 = -0.02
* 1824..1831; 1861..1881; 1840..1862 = -0.04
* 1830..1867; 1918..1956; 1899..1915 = 0.02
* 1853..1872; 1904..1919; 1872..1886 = 0.02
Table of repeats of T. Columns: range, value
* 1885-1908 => 52.1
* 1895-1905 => 53.6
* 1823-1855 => 57.2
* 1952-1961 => 45.1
